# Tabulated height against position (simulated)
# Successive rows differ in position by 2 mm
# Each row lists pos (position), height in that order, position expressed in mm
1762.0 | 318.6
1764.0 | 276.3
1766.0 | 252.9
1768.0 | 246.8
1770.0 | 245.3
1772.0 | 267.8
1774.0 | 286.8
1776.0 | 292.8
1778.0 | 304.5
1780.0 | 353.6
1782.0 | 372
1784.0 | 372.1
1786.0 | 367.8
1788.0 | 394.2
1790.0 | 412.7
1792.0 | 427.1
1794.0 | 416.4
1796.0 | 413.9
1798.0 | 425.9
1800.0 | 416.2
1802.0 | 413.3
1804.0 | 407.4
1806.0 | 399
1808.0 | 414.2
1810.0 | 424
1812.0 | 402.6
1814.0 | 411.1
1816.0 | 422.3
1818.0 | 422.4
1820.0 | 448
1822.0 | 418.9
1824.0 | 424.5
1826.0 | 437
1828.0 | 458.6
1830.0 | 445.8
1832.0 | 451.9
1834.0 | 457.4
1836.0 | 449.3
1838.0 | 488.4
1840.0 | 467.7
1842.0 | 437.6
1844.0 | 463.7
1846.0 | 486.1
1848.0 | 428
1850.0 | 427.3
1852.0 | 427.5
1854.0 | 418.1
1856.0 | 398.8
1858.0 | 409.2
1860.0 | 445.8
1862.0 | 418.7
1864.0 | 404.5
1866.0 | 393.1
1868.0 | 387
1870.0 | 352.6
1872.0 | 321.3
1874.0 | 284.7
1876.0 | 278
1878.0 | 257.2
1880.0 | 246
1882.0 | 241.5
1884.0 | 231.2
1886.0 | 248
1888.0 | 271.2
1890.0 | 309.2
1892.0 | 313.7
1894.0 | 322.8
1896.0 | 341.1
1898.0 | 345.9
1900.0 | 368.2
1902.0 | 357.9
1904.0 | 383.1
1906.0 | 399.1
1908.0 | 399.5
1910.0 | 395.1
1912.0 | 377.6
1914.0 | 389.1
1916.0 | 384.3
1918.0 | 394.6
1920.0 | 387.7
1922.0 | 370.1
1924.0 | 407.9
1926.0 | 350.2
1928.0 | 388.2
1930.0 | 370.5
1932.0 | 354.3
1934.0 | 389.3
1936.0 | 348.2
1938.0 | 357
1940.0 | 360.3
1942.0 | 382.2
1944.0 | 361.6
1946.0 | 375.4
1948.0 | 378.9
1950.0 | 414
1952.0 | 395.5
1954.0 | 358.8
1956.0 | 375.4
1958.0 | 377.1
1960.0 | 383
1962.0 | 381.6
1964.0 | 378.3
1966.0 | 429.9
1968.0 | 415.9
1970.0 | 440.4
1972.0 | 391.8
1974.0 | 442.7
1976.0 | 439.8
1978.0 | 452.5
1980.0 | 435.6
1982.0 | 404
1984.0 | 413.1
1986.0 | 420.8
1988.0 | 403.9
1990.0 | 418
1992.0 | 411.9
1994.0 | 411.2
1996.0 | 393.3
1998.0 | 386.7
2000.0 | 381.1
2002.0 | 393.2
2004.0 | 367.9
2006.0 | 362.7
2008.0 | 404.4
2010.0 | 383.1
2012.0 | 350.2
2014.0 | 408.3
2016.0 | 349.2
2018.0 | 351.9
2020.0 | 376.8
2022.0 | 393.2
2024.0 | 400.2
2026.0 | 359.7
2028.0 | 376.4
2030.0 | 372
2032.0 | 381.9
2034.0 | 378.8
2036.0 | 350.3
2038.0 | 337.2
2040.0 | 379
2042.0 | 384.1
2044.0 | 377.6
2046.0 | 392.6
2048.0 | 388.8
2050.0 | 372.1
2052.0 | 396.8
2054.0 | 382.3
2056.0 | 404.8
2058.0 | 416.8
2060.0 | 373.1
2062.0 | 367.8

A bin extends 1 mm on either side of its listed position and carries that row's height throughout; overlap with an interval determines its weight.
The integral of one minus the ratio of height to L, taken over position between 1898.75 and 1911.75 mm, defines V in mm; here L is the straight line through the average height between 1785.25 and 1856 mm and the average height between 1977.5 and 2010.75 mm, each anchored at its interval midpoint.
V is 1.0 mm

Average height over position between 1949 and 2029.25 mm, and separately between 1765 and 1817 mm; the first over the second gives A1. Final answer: 1.1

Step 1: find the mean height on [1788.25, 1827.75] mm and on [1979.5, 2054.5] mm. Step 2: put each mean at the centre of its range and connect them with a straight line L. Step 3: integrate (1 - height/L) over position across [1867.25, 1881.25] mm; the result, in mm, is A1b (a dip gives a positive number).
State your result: 3.7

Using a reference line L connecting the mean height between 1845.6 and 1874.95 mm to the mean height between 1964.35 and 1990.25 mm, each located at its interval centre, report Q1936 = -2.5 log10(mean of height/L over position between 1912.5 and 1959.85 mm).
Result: 0.10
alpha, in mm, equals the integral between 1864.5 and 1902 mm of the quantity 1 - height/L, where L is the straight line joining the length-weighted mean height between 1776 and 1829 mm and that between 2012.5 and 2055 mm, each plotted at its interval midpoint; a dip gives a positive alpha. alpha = 8.2 mm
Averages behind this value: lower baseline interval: 405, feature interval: 309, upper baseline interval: 376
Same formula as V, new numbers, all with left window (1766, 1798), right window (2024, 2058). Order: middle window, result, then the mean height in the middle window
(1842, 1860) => -4.1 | 433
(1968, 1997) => -3.8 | 420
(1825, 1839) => -4.2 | 455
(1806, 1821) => -3.0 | 419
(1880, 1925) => 2.0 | 345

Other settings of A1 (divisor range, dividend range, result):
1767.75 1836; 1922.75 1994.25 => 1.00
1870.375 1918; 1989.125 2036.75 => 1.17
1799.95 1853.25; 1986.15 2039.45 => 0.88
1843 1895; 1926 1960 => 1.06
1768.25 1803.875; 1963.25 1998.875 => 1.15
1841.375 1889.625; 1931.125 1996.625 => 1.10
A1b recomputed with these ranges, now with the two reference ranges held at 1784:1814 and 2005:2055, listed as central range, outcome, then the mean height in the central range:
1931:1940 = 0.64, 362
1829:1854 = -3.02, 451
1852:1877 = 1.34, 378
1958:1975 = -0.93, 406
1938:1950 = 0.44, 374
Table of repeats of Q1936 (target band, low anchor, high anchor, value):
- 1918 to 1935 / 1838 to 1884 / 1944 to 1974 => 0.03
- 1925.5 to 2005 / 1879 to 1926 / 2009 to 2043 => -0.10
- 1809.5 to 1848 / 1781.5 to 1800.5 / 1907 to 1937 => -0.12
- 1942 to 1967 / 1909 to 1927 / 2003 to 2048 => -0.01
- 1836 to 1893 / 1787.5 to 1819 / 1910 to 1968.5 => 0.09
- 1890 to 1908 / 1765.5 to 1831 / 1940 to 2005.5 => 0.11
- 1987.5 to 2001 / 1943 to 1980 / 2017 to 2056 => -0.03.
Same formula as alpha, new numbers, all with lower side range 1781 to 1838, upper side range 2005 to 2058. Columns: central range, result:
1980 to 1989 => -0.6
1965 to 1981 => -1.7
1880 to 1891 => 4.0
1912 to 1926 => 0.5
